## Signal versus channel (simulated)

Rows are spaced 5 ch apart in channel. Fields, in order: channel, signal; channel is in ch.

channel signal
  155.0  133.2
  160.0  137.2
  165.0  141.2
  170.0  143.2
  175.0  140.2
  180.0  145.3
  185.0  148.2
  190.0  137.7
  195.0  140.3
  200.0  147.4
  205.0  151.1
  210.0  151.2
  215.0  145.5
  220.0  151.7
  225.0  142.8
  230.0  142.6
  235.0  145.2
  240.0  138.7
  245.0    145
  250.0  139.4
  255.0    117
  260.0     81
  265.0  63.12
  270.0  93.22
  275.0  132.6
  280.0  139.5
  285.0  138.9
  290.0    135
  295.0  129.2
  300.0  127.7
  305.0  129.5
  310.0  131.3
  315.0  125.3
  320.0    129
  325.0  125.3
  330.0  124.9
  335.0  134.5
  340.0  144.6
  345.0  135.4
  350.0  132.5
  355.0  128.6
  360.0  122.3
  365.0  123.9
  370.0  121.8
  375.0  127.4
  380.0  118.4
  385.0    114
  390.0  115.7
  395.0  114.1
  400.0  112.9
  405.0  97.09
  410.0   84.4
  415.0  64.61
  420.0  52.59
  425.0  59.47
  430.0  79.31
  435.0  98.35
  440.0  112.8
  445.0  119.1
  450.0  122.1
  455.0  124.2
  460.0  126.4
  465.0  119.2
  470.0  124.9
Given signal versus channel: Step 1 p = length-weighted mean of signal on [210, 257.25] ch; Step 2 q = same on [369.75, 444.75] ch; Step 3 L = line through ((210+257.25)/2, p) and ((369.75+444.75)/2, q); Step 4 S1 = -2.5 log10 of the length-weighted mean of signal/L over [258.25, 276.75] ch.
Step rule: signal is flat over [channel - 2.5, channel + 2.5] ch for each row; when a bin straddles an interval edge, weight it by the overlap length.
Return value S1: 0.41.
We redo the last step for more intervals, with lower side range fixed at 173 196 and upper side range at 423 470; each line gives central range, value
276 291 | -0.07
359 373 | -0.04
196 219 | -0.07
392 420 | 0.24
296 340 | -0.04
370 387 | -0.03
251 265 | 0.34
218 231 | -0.07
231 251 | -0.06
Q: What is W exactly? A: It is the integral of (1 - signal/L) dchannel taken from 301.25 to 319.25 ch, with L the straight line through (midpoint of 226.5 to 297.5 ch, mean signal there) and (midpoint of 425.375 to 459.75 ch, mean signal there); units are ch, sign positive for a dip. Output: -1.3 ch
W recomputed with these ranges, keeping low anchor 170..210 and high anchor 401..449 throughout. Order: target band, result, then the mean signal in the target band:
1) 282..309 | -3.00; 132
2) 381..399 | -3.55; 115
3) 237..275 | 4.73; 113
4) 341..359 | -4.55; 132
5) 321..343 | -4.45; 132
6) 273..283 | -1.07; 136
